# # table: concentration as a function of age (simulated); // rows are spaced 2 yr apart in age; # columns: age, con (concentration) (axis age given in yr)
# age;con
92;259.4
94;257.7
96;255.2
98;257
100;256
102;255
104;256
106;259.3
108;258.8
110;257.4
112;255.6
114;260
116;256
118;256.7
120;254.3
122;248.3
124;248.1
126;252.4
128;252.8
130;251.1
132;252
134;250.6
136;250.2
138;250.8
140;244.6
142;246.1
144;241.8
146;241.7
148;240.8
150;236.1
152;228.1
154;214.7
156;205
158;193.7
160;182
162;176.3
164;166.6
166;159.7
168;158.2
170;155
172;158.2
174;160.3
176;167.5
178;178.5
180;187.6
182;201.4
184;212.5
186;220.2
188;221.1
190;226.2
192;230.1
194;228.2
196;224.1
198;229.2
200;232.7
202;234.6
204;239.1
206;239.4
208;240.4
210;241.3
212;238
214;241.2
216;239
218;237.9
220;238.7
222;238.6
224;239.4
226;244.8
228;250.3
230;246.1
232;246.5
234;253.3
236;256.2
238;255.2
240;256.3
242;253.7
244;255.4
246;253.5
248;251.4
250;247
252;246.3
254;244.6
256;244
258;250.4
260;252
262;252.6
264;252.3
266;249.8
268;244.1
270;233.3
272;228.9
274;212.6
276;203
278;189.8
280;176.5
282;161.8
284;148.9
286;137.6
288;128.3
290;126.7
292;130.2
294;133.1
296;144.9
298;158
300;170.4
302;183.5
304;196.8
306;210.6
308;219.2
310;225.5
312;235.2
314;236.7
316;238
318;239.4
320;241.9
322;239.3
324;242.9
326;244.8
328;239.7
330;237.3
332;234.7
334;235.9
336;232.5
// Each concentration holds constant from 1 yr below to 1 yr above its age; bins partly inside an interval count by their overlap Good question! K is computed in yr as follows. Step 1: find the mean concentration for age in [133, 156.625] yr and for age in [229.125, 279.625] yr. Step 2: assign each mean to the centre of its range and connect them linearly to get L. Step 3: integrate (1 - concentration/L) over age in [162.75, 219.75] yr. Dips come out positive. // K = 7.2 yr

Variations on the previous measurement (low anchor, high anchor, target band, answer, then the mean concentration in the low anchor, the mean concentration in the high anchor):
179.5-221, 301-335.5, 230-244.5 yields -1.5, 229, 230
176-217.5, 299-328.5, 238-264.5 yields -3.2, 224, 224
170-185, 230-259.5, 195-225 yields -3.3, 179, 251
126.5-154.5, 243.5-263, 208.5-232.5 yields 0.6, 244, 250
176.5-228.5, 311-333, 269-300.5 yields 9.1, 228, 239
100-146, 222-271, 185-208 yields 1.9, 252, 249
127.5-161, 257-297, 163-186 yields 5.0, 234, 193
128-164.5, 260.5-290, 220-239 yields -3.4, 228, 200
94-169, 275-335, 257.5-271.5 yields -2.8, 236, 197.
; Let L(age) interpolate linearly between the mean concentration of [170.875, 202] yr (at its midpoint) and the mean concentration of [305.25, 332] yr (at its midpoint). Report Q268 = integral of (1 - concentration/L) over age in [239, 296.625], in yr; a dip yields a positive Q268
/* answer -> 3.1 yr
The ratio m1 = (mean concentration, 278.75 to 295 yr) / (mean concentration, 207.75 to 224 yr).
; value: 0.60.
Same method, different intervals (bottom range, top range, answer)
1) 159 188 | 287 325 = 1.09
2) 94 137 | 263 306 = 0.72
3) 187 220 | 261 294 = 0.81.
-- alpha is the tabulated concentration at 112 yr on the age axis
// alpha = 255.6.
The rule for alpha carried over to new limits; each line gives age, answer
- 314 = 236.7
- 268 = 244.1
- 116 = 256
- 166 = 159.7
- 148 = 240.8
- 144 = 241.8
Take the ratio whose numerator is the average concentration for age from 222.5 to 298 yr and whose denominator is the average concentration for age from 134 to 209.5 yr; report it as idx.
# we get 1.03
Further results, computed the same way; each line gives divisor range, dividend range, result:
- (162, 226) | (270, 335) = 0.94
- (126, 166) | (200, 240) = 1.07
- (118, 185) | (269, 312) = 0.83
